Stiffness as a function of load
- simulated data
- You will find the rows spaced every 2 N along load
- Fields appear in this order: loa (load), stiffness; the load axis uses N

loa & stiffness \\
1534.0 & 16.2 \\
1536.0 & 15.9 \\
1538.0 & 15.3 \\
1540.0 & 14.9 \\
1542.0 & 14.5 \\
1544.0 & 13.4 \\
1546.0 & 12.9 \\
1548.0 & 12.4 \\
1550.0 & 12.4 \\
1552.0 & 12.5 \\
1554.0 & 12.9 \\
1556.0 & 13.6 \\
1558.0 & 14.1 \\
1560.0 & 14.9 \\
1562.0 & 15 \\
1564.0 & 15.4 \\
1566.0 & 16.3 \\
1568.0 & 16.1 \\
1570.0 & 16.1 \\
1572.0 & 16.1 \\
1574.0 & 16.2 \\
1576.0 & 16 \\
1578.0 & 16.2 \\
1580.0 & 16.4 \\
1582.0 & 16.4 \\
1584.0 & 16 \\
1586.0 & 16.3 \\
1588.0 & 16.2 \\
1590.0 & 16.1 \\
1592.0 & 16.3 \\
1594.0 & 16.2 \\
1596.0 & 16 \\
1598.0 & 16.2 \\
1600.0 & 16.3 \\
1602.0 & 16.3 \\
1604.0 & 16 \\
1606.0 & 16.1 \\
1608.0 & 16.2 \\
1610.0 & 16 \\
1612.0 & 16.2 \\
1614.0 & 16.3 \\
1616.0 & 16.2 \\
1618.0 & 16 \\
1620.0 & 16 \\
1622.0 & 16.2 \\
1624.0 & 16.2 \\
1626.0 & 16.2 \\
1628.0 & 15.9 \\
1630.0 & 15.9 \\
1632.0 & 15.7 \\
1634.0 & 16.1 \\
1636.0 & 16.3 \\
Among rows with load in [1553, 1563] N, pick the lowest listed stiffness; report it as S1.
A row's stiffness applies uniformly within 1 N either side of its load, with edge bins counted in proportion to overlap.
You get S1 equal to 12.9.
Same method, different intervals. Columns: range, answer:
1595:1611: 16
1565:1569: 16.1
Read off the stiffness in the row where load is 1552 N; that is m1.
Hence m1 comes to 12.5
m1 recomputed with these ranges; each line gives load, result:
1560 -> 14.9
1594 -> 16.2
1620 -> 16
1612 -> 16.2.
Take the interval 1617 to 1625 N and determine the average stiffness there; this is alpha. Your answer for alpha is 16.1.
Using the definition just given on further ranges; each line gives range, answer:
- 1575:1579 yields 16.1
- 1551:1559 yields 13.3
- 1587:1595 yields 16.2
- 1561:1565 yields 15.2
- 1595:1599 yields 16.1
